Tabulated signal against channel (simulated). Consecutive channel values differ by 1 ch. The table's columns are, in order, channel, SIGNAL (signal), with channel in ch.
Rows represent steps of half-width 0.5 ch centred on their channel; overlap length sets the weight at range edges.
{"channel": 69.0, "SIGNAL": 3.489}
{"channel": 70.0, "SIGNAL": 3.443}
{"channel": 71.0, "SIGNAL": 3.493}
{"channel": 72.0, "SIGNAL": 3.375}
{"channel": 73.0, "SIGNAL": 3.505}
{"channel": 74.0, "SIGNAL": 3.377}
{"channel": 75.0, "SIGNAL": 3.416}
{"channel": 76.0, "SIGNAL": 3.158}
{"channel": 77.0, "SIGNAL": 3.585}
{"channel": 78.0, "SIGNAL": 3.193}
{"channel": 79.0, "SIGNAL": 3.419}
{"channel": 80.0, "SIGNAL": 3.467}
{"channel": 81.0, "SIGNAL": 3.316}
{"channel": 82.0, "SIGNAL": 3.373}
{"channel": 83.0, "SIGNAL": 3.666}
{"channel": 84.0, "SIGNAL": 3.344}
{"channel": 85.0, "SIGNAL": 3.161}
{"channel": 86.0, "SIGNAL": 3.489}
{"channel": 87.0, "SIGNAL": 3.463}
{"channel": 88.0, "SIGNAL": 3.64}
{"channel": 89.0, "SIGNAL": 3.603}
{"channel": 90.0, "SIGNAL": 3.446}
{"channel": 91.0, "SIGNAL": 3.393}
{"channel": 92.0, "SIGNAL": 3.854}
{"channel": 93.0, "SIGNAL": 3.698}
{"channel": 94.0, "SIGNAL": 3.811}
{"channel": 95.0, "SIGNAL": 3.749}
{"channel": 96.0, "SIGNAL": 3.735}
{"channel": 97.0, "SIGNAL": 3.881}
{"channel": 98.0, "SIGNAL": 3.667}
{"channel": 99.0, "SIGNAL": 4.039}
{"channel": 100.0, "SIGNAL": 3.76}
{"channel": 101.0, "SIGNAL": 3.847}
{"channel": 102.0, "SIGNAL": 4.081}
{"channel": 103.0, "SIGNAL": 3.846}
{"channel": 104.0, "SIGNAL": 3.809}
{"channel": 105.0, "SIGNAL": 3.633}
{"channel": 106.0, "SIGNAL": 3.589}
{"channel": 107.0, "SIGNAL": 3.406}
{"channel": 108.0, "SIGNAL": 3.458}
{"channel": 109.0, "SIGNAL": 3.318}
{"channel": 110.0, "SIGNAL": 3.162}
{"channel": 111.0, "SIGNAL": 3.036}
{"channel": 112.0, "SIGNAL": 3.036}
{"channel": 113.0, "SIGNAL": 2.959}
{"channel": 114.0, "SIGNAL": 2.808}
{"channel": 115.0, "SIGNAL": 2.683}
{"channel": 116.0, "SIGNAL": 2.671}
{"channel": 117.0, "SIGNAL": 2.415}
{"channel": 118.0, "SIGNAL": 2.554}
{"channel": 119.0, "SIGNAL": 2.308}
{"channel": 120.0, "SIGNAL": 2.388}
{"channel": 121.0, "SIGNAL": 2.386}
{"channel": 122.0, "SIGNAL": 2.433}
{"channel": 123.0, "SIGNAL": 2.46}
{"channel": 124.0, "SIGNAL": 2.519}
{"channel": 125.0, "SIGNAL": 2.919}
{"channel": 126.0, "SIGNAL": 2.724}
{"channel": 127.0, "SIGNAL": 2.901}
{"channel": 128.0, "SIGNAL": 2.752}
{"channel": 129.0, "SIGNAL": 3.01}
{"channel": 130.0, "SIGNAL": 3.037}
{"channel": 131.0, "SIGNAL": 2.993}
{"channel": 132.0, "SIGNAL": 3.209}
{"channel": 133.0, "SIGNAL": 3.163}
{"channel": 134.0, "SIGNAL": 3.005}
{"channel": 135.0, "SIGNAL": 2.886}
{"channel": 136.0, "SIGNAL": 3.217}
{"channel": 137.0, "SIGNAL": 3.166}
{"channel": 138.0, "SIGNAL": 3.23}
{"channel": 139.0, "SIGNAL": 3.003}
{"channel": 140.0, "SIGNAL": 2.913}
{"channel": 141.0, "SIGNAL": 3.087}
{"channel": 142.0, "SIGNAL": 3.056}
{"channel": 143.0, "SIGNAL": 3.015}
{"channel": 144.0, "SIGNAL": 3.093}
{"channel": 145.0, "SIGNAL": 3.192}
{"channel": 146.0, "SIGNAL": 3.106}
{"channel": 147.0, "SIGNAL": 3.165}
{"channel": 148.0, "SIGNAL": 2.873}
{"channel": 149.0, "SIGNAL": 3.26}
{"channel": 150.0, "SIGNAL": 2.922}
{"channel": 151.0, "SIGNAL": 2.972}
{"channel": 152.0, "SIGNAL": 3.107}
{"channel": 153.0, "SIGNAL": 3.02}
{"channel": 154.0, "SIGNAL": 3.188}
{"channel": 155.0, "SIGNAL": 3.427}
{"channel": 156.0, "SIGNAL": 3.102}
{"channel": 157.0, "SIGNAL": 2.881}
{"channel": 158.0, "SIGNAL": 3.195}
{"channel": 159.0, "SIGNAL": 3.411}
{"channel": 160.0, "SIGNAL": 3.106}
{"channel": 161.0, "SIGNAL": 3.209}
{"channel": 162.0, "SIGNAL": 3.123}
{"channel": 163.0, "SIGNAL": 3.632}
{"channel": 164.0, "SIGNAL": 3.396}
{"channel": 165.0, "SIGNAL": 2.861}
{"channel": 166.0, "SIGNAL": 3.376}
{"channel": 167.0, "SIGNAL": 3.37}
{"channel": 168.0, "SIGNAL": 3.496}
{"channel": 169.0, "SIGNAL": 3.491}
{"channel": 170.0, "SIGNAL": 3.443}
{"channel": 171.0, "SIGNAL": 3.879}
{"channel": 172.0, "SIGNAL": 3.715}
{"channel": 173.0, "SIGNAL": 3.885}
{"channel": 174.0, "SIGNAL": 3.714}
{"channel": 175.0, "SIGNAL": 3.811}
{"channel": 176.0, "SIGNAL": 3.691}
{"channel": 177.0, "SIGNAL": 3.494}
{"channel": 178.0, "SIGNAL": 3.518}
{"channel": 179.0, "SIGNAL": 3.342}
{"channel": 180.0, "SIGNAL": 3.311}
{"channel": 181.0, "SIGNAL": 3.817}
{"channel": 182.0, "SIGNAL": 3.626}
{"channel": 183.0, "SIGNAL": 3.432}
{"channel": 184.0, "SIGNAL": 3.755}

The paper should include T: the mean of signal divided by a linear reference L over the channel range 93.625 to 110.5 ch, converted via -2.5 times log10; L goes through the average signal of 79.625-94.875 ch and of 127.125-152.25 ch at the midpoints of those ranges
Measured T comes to -0.09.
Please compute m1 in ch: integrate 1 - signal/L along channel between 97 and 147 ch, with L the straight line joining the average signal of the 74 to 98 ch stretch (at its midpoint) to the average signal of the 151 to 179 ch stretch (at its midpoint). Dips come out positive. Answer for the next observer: 5.3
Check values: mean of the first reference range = 3.52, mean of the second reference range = 3.38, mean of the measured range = 3.09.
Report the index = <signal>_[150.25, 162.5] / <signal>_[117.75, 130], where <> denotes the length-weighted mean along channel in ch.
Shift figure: 1.2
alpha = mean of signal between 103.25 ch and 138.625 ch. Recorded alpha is 2.96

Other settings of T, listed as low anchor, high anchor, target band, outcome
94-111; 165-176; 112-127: 0.36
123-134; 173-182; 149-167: 0.05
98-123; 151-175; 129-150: 0.06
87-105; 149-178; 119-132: 0.30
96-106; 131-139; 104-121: 0.21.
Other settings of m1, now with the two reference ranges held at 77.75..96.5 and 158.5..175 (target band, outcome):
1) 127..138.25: 1.4 ch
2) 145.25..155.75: 1.1 ch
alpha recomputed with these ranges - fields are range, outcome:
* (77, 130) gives 3.26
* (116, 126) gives 2.51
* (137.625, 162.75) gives 3.11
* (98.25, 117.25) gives 3.36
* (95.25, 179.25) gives 3.2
